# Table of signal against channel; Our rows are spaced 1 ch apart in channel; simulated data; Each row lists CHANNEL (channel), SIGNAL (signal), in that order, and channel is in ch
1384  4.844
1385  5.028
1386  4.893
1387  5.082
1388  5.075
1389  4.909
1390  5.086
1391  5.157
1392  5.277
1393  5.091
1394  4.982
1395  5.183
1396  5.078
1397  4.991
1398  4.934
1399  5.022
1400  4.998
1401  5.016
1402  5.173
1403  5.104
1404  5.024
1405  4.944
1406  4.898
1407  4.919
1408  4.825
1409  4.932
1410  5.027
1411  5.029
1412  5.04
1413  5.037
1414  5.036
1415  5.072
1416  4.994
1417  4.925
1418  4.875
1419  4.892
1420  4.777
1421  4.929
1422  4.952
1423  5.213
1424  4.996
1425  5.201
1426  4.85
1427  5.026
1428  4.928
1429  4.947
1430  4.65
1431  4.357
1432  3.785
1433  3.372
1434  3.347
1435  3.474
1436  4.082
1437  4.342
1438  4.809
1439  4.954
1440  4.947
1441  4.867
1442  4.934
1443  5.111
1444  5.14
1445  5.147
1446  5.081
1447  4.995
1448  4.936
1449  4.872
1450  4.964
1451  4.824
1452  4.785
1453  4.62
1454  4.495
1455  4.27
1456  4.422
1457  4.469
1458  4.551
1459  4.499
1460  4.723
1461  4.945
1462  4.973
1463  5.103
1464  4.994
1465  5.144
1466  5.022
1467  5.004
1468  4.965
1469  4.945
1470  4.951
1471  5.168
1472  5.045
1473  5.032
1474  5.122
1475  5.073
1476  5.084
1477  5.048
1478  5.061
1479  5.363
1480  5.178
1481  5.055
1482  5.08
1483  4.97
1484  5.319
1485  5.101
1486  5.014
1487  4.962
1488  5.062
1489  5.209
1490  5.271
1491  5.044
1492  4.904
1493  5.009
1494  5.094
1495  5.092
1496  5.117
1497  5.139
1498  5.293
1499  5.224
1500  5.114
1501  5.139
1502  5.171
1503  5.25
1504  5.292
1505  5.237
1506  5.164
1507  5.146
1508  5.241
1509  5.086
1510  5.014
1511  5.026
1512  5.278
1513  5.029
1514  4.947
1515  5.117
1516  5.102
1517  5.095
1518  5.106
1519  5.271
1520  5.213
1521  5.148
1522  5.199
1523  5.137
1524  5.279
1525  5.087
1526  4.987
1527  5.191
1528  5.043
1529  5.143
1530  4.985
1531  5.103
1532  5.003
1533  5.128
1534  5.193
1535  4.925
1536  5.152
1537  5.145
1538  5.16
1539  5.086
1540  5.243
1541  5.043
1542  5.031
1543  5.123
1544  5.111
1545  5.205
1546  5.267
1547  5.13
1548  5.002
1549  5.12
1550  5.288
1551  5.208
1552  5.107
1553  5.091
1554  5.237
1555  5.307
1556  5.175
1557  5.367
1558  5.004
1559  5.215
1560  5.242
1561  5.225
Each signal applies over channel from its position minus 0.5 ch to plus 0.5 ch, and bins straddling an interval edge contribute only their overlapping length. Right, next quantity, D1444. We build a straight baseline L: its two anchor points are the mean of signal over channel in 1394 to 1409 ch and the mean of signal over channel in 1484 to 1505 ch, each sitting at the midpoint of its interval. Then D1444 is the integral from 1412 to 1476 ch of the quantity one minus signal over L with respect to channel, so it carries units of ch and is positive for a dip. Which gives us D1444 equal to 3.36 ch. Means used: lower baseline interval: 5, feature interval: 4.8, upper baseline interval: 5.13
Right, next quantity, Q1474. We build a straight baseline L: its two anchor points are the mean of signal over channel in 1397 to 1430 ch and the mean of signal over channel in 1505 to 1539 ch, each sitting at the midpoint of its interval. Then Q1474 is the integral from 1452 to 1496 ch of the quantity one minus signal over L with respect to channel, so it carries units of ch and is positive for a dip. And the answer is 0.82 ch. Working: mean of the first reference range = 4.98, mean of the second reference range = 5.12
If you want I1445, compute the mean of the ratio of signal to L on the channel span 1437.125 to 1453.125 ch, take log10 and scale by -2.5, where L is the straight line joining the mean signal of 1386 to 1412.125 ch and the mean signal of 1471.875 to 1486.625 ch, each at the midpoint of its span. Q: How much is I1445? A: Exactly 0.03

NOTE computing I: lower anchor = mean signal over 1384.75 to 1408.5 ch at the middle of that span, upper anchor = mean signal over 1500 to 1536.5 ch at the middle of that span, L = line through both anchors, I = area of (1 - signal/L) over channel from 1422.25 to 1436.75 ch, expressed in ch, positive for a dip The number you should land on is 1.7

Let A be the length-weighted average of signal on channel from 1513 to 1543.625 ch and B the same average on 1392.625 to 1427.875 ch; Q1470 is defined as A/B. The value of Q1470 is 1.0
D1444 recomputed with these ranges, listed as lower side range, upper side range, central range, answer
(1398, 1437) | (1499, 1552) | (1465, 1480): -0.3 ch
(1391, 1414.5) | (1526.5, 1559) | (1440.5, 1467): 1.2 ch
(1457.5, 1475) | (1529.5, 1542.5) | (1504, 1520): -0.3 ch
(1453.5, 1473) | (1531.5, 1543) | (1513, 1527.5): -0.3 ch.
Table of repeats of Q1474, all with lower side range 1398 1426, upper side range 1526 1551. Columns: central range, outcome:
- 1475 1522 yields -0.47 ch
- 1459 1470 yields 0.18 ch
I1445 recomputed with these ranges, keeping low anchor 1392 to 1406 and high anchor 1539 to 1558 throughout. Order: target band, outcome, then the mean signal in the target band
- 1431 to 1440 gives 0.234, 4.09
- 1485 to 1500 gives 0.003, 5.1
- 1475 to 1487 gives 0.000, 5.11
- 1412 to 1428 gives 0.017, 4.98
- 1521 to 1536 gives 0.009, 5.1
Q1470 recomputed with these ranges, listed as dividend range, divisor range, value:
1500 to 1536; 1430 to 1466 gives 1.10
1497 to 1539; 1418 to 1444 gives 1.11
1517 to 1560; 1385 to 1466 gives 1.06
